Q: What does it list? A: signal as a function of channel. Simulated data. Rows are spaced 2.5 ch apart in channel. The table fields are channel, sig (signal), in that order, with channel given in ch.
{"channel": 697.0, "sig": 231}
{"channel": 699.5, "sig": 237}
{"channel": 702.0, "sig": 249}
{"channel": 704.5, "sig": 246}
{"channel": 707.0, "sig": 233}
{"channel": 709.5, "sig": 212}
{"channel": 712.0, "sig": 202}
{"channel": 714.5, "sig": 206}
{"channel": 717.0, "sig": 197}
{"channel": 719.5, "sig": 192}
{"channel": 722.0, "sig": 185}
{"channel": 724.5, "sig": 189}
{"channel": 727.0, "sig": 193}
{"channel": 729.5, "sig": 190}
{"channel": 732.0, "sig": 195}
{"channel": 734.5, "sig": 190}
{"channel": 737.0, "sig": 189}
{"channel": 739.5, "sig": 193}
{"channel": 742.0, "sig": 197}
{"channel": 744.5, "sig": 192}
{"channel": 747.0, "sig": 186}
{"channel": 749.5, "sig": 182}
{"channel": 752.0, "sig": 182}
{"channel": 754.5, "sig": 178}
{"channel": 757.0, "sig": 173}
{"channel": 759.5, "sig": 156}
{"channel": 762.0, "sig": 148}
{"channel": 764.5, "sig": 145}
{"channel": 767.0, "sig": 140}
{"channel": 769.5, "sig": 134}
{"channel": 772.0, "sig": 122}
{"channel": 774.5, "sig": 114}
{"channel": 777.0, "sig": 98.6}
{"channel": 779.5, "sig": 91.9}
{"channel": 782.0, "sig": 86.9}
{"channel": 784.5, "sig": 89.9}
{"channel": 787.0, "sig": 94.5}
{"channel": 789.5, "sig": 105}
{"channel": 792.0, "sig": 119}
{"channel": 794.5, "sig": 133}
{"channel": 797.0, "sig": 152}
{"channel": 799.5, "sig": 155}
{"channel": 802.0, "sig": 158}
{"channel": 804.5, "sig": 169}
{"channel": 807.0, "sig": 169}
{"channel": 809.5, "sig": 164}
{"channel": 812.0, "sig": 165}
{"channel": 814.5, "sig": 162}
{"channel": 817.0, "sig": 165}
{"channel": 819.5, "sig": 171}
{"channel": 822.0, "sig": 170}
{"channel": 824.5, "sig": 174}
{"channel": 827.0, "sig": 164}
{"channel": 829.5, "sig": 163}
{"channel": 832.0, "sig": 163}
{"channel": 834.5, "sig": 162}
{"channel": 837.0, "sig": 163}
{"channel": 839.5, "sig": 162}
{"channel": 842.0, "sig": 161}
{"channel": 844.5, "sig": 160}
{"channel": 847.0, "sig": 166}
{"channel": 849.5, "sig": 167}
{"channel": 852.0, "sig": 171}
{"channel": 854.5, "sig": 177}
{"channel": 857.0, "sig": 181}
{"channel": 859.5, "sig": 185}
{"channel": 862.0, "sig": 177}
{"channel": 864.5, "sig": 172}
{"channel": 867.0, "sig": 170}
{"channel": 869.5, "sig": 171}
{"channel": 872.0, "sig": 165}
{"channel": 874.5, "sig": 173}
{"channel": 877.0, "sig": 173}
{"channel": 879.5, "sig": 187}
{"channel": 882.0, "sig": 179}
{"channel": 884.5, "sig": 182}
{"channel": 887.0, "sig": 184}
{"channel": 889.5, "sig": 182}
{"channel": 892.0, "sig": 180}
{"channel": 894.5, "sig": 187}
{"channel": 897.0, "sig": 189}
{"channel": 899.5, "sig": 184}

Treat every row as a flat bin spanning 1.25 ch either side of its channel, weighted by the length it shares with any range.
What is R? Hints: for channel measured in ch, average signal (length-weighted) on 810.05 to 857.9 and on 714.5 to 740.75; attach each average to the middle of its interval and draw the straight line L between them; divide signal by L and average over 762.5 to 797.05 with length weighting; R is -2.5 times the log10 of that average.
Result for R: 0.479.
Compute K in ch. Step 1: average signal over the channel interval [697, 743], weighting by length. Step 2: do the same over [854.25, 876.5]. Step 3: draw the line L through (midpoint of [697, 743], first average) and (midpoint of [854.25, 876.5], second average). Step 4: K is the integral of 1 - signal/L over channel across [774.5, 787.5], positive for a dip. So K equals 6.6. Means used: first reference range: 206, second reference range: 174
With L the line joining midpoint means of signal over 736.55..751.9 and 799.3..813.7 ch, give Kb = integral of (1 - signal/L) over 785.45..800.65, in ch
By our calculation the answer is 3.9 ch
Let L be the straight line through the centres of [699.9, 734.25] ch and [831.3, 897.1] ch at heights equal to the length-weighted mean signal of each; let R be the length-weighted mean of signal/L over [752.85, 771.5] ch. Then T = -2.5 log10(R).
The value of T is 0.28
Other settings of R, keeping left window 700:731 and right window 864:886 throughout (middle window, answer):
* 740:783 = 0.311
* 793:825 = 0.169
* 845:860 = 0.039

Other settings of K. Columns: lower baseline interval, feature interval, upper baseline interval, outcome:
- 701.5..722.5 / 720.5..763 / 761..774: -3.1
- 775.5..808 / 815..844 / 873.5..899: -3.6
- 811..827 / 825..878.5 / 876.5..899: 1.8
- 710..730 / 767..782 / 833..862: 5.8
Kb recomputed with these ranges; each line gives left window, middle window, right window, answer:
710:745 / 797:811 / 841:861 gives 1.4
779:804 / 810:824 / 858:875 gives -2.8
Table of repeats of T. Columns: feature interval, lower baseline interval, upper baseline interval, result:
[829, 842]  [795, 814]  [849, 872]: 0.04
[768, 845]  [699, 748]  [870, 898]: 0.31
